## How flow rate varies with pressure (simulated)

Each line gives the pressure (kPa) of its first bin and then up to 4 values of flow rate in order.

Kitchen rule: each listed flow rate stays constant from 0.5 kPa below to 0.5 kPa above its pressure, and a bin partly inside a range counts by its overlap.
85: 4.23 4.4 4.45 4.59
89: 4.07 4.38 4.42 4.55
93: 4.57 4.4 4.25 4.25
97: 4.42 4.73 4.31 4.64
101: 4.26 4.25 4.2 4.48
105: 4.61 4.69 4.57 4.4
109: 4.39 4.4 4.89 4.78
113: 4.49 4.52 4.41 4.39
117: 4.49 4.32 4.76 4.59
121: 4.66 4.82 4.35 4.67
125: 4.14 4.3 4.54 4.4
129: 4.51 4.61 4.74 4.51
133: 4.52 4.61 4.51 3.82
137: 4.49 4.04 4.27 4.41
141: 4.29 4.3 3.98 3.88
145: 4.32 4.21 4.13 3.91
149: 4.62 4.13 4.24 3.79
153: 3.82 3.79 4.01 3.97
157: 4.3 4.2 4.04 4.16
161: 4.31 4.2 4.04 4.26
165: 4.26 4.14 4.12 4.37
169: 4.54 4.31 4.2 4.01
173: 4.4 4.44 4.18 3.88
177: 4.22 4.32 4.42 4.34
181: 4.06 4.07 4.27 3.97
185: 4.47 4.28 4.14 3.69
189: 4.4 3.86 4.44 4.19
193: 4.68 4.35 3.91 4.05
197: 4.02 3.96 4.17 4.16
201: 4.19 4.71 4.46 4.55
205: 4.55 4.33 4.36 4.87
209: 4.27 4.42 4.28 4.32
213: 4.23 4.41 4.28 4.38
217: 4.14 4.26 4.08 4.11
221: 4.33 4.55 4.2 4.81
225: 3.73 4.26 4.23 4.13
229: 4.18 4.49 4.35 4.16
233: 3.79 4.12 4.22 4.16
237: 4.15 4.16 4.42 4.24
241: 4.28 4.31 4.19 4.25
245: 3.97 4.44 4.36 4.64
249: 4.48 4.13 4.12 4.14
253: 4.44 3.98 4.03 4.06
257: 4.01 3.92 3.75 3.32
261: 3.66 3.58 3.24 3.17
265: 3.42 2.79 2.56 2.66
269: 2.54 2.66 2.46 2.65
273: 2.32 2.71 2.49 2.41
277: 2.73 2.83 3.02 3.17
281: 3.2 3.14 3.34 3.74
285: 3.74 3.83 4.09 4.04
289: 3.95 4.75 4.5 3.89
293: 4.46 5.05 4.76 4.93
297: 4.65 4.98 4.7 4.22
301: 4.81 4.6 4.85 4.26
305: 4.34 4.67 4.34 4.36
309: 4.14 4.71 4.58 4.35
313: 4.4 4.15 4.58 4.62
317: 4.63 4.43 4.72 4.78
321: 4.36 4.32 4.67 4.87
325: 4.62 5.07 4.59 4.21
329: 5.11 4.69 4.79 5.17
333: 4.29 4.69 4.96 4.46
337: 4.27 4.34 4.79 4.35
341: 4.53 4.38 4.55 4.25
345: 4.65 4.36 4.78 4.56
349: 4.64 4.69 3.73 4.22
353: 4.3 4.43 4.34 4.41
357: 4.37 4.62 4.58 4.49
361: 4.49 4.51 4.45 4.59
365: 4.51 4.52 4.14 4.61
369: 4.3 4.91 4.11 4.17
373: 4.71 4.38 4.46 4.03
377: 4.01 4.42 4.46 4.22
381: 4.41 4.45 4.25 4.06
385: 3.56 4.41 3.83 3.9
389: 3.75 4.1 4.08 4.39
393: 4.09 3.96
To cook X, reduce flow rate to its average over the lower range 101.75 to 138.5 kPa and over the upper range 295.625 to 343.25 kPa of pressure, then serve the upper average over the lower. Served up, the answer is 1.02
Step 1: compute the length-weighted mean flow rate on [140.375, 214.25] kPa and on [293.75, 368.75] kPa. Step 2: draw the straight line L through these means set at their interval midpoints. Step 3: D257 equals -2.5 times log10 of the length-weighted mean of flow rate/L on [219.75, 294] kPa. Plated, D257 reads 0.16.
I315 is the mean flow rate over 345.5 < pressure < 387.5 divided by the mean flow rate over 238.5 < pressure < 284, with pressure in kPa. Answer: 1.2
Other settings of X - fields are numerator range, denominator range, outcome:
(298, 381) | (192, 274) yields 1.12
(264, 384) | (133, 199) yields 1.00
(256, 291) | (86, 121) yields 0.73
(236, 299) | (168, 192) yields 0.89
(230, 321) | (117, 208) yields 0.93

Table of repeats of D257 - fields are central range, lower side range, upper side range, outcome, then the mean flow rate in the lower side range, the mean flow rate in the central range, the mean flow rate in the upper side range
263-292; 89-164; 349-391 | 0.33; 4.35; 3.19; 4.32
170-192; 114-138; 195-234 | 0.04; 4.48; 4.2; 4.28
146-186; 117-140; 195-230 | 0.05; 4.46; 4.18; 4.29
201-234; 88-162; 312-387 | 0.02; 4.36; 4.31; 4.47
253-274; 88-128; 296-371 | 0.35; 4.47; 3.25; 4.53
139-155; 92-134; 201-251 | 0.08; 4.5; 4.12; 4.3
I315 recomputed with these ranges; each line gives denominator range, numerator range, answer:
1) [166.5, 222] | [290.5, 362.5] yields 1.06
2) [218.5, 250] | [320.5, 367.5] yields 1.07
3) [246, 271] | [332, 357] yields 1.23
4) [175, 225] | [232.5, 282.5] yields 0.84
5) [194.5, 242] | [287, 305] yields 1.06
